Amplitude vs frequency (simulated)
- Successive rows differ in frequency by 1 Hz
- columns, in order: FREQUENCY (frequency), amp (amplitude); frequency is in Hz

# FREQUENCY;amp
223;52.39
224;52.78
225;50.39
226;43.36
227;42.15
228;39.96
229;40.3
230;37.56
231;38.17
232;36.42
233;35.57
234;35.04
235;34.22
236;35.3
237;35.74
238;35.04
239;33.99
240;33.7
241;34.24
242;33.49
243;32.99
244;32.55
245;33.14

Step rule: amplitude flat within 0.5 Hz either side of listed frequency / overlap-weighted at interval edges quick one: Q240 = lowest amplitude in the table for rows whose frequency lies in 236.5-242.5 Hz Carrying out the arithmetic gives 33.49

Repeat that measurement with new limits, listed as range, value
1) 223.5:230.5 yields 37.56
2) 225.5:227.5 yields 42.15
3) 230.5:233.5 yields 35.57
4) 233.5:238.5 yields 34.22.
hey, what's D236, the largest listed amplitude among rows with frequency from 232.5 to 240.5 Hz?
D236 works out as 35.74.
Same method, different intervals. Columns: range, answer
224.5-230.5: 50.39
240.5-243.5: 34.24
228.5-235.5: 40.3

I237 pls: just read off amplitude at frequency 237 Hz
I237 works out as 35.74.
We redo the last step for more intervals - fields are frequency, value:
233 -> 35.57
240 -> 33.7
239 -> 33.99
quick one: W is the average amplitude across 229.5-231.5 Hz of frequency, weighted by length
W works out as 37.9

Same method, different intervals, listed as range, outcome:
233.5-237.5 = 35.1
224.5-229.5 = 43.2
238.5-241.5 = 34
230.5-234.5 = 36.3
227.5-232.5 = 38.5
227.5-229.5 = 40.1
